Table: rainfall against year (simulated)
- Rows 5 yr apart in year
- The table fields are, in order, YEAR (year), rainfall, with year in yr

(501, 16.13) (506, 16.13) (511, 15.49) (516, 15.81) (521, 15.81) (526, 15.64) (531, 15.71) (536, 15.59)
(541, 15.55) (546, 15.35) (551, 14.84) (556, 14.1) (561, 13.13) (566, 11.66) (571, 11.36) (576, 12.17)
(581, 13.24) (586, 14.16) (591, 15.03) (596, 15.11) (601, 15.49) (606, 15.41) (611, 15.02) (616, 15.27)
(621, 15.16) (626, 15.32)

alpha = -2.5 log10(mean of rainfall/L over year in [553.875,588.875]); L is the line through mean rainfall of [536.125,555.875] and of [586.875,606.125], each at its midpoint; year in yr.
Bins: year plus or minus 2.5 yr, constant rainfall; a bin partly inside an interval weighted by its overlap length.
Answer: 0.179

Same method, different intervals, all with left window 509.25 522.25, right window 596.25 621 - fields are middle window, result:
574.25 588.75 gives 0.16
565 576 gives 0.31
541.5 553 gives 0.03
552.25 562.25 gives 0.12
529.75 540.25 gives 0.00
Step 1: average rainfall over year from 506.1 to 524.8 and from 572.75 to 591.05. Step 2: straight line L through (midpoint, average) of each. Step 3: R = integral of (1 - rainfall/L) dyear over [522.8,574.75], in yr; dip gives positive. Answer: 1.2 yr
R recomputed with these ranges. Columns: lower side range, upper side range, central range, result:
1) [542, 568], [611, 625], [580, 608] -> -0.2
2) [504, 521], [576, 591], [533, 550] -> -0.6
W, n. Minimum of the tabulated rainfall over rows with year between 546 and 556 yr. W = 14.1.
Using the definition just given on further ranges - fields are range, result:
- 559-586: 11.36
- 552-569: 11.66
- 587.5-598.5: 15.03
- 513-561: 13.13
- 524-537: 15.59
